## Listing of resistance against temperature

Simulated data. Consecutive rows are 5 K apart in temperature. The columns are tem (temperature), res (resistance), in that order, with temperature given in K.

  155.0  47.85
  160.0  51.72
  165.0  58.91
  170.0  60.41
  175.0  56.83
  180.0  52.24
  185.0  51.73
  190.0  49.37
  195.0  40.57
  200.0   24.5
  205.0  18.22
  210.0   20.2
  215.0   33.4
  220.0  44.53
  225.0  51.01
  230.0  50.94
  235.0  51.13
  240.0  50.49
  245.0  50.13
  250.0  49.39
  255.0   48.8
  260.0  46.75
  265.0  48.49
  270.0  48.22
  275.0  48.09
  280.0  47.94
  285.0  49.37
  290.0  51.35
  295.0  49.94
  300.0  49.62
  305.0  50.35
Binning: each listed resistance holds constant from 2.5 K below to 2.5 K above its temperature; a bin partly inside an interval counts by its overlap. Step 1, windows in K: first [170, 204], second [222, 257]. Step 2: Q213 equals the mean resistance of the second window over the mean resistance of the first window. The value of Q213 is 1.10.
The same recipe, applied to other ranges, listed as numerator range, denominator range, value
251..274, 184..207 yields 1.33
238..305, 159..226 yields 1.13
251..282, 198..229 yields 1.46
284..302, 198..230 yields 1.49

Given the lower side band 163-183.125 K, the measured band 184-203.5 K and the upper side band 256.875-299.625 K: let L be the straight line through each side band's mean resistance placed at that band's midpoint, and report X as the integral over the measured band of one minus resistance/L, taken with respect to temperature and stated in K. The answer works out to 5.6 K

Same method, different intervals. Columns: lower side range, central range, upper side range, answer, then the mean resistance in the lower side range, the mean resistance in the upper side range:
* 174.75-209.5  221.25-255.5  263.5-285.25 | -4.3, 39.7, 48.3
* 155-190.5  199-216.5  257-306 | 9.7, 54.3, 49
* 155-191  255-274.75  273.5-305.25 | 1.0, 54.2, 49.5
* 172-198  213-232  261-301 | 1.7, 49.9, 49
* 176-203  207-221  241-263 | 4.6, 43.9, 48.9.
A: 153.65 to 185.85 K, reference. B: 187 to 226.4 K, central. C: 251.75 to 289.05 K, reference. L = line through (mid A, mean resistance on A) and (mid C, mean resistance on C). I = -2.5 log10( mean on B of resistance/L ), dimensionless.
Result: 0.44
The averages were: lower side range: 54.6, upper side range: 48.4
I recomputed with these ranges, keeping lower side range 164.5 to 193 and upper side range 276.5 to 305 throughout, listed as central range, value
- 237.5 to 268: 0.049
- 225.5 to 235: 0.025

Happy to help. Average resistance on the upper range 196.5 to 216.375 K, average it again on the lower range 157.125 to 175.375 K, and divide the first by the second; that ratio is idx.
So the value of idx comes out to 0.4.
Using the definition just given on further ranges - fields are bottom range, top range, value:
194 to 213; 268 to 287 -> 1.94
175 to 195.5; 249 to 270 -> 0.96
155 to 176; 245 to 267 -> 0.87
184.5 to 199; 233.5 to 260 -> 1.12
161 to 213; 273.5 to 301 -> 1.14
